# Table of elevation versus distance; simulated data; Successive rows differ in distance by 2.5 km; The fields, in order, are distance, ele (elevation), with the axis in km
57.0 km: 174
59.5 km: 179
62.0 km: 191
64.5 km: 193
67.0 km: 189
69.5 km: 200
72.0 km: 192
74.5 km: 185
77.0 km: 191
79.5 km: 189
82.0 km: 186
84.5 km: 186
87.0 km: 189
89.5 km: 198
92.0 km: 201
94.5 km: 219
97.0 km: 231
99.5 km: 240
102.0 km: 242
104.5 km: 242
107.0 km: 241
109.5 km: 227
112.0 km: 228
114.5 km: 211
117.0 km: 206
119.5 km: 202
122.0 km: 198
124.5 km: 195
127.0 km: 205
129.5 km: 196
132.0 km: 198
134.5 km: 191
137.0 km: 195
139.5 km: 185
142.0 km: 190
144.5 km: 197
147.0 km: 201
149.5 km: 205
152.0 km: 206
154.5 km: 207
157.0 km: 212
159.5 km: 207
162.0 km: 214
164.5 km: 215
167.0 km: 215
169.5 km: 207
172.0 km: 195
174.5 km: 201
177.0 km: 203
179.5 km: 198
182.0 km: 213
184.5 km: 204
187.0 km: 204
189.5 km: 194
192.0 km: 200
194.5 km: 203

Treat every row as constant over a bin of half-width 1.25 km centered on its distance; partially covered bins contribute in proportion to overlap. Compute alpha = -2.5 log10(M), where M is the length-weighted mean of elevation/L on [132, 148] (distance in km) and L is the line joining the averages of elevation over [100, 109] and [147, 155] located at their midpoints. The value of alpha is 0.107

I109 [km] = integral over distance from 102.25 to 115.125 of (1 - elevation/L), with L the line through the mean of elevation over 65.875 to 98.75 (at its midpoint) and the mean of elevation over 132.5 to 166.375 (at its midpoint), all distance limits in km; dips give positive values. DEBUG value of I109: -2.1 km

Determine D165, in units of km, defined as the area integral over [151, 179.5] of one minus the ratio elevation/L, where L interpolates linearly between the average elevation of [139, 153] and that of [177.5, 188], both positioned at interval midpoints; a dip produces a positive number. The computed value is -0.8 km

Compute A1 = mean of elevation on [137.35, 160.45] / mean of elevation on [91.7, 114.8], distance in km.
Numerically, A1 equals 0.87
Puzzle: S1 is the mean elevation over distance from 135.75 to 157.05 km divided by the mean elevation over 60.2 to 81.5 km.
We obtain 1.04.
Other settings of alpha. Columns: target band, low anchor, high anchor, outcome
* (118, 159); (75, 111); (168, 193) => 0.042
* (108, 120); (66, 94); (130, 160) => -0.107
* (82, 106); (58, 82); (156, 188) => -0.114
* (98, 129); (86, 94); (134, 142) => -0.130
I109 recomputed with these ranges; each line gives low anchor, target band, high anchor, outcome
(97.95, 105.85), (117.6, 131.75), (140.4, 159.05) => 1.5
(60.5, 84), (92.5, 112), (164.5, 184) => -3.8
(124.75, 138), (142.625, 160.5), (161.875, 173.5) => -0.1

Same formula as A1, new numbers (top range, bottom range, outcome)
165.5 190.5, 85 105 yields 0.93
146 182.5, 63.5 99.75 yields 1.04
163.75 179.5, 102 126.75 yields 0.94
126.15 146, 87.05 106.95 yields 0.87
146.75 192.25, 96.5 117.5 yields 0.89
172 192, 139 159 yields 1.00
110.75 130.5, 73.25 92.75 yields 1.08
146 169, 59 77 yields 1.10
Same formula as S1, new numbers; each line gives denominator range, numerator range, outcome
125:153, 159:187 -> 1.05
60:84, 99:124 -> 1.17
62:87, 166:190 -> 1.07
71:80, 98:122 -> 1.19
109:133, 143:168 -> 1.01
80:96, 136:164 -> 1.03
